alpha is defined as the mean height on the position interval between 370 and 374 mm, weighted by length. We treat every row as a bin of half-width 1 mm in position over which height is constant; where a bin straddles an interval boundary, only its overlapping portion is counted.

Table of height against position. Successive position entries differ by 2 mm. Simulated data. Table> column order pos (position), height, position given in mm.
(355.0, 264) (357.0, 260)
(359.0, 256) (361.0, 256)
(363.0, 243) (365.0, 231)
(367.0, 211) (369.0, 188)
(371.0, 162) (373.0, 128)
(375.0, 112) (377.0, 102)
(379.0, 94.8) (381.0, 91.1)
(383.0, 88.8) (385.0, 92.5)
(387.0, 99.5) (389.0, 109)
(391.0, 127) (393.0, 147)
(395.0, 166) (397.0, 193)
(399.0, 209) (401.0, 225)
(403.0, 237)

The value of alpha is 145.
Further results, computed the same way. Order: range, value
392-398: 169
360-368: 235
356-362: 257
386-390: 104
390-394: 137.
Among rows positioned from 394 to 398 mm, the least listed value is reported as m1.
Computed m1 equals 166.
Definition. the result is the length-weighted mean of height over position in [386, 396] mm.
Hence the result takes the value 130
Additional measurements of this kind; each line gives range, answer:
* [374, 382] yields 100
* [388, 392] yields 118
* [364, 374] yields 184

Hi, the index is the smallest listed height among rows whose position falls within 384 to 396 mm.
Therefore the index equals 92.5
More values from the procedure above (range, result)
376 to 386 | 88.8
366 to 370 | 188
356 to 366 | 231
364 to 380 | 94.8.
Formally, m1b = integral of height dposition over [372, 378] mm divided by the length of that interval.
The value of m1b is 114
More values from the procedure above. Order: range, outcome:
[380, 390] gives 96.2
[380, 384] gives 89.9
